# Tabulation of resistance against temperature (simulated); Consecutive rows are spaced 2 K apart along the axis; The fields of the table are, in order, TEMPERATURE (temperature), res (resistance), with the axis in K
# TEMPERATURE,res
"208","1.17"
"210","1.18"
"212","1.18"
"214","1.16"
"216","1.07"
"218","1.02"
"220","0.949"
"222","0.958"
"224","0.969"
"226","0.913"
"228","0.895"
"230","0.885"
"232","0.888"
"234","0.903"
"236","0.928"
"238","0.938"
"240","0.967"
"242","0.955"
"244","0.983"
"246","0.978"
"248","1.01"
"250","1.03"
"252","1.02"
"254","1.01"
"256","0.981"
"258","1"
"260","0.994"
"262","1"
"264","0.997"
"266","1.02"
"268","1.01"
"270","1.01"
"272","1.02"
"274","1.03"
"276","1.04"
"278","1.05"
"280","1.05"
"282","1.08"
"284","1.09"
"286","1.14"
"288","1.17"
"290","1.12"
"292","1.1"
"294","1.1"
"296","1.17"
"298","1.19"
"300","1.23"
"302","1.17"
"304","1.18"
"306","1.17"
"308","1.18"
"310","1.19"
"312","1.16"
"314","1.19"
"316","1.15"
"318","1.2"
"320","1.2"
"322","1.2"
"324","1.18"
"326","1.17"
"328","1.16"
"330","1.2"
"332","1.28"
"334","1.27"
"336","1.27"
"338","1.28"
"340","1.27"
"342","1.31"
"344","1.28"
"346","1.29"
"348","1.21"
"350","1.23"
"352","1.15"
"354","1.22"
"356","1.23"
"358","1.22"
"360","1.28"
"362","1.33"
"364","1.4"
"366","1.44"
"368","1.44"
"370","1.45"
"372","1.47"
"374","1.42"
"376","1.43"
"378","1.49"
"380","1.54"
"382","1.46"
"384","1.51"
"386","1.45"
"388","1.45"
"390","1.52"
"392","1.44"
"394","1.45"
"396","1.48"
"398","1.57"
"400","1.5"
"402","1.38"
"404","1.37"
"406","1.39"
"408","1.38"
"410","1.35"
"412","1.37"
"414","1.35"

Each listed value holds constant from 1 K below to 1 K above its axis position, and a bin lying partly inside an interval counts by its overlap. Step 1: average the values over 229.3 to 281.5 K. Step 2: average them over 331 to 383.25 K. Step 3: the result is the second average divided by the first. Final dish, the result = 1.3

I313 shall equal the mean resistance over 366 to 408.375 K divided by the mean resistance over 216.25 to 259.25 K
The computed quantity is 1.51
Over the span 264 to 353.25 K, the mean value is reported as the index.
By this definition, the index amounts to 1.16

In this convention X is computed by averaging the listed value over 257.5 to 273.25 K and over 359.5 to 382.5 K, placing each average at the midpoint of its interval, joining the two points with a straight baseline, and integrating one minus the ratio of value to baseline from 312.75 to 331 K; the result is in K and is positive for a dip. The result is 0.8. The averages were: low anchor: 1.01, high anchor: 1.43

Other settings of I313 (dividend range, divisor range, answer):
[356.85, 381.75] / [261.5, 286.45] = 1.36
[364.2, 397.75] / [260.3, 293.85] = 1.39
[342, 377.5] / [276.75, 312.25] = 1.16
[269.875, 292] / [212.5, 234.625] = 1.11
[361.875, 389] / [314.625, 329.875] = 1.23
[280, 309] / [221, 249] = 1.22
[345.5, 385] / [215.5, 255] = 1.42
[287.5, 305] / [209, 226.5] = 1.11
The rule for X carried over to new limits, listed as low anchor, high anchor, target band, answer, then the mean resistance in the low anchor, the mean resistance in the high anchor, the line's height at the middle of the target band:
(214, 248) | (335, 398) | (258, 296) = 1.4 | 0.958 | 1.37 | 1.1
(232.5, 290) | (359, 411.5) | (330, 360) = 1.1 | 1.02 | 1.44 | 1.3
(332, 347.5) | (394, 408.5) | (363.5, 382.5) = -1.2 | 1.28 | 1.44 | 1.37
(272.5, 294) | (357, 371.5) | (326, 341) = 0.2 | 1.09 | 1.37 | 1.26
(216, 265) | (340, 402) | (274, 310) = 0.1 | 0.968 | 1.39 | 1.13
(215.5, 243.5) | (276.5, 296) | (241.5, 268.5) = 0.4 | 0.944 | 1.1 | 1.02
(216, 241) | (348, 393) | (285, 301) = -0.1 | 0.94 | 1.39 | 1.14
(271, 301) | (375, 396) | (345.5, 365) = 1.5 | 1.11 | 1.47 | 1.36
